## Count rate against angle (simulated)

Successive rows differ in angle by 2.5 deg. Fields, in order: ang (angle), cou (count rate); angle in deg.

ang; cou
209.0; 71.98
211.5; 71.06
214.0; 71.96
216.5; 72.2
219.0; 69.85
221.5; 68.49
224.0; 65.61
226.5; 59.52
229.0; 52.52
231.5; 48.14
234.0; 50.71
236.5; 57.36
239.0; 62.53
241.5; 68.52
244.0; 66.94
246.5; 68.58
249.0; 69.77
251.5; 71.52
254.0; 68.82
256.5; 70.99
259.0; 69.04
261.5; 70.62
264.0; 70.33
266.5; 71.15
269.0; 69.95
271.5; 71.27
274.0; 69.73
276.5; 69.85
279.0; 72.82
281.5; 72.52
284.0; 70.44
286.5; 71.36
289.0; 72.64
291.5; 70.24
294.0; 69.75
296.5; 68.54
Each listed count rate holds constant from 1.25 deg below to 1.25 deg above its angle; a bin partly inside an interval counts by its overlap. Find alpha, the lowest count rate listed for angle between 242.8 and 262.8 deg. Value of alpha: 66.94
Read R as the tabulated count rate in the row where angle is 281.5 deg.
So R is 72.52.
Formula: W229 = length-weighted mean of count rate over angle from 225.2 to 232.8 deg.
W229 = 53.5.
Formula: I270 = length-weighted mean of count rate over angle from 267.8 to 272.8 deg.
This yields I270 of 70.6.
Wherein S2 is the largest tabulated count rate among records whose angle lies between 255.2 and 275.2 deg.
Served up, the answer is 71.27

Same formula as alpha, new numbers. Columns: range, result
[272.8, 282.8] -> 69.73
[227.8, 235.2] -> 48.14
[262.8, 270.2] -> 69.95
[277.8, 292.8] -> 70.24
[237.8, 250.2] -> 62.53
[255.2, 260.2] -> 69.04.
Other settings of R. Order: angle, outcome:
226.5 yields 59.52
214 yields 71.96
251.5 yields 71.52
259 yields 69.04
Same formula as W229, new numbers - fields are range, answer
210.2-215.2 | 71.5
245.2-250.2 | 69.1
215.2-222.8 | 70.2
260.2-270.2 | 70.5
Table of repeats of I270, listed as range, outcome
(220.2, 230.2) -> 61.6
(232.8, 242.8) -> 59.9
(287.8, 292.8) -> 71.4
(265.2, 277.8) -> 70.4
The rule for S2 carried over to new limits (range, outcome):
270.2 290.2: 72.82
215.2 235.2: 72.2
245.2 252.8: 71.52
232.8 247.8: 68.58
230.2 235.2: 50.71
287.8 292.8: 72.64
